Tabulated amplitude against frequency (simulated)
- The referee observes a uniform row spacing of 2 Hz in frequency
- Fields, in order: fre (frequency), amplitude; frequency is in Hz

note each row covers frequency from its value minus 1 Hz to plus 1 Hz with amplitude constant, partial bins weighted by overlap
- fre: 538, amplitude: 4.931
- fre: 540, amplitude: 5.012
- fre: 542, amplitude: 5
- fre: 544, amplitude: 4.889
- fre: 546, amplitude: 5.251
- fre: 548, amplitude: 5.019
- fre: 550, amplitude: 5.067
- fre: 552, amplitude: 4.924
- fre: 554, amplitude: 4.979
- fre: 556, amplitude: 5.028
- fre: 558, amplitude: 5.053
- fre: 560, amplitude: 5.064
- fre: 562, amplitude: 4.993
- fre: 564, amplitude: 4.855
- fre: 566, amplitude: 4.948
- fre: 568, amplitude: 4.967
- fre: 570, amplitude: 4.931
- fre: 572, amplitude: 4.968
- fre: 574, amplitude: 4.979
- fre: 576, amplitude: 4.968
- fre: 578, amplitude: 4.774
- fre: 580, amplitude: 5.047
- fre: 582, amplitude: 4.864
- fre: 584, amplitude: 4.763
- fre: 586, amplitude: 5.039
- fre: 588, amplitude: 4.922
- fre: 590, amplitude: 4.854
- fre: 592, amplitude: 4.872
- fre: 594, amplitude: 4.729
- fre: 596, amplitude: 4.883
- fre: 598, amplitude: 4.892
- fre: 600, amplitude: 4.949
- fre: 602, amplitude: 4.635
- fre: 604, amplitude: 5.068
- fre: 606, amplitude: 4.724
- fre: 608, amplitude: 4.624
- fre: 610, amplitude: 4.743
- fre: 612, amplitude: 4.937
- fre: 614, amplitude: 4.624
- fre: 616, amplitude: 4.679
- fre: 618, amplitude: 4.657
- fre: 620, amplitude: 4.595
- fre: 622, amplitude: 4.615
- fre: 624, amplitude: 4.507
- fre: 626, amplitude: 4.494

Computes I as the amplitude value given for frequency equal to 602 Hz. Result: 4.635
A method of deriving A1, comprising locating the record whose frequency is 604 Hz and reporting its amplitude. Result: 5.068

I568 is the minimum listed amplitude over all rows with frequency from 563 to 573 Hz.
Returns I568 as 4.855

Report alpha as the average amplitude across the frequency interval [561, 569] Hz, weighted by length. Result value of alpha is 4.94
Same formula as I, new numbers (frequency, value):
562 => 4.993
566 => 4.948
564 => 4.855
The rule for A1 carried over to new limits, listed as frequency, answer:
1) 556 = 5.028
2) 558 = 5.053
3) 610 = 4.743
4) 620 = 4.595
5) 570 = 4.931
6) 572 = 4.968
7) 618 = 4.657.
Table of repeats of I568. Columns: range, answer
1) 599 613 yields 4.624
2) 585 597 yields 4.729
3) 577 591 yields 4.763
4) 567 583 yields 4.774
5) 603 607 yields 4.724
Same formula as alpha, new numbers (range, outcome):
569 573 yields 4.95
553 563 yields 5.02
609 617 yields 4.75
